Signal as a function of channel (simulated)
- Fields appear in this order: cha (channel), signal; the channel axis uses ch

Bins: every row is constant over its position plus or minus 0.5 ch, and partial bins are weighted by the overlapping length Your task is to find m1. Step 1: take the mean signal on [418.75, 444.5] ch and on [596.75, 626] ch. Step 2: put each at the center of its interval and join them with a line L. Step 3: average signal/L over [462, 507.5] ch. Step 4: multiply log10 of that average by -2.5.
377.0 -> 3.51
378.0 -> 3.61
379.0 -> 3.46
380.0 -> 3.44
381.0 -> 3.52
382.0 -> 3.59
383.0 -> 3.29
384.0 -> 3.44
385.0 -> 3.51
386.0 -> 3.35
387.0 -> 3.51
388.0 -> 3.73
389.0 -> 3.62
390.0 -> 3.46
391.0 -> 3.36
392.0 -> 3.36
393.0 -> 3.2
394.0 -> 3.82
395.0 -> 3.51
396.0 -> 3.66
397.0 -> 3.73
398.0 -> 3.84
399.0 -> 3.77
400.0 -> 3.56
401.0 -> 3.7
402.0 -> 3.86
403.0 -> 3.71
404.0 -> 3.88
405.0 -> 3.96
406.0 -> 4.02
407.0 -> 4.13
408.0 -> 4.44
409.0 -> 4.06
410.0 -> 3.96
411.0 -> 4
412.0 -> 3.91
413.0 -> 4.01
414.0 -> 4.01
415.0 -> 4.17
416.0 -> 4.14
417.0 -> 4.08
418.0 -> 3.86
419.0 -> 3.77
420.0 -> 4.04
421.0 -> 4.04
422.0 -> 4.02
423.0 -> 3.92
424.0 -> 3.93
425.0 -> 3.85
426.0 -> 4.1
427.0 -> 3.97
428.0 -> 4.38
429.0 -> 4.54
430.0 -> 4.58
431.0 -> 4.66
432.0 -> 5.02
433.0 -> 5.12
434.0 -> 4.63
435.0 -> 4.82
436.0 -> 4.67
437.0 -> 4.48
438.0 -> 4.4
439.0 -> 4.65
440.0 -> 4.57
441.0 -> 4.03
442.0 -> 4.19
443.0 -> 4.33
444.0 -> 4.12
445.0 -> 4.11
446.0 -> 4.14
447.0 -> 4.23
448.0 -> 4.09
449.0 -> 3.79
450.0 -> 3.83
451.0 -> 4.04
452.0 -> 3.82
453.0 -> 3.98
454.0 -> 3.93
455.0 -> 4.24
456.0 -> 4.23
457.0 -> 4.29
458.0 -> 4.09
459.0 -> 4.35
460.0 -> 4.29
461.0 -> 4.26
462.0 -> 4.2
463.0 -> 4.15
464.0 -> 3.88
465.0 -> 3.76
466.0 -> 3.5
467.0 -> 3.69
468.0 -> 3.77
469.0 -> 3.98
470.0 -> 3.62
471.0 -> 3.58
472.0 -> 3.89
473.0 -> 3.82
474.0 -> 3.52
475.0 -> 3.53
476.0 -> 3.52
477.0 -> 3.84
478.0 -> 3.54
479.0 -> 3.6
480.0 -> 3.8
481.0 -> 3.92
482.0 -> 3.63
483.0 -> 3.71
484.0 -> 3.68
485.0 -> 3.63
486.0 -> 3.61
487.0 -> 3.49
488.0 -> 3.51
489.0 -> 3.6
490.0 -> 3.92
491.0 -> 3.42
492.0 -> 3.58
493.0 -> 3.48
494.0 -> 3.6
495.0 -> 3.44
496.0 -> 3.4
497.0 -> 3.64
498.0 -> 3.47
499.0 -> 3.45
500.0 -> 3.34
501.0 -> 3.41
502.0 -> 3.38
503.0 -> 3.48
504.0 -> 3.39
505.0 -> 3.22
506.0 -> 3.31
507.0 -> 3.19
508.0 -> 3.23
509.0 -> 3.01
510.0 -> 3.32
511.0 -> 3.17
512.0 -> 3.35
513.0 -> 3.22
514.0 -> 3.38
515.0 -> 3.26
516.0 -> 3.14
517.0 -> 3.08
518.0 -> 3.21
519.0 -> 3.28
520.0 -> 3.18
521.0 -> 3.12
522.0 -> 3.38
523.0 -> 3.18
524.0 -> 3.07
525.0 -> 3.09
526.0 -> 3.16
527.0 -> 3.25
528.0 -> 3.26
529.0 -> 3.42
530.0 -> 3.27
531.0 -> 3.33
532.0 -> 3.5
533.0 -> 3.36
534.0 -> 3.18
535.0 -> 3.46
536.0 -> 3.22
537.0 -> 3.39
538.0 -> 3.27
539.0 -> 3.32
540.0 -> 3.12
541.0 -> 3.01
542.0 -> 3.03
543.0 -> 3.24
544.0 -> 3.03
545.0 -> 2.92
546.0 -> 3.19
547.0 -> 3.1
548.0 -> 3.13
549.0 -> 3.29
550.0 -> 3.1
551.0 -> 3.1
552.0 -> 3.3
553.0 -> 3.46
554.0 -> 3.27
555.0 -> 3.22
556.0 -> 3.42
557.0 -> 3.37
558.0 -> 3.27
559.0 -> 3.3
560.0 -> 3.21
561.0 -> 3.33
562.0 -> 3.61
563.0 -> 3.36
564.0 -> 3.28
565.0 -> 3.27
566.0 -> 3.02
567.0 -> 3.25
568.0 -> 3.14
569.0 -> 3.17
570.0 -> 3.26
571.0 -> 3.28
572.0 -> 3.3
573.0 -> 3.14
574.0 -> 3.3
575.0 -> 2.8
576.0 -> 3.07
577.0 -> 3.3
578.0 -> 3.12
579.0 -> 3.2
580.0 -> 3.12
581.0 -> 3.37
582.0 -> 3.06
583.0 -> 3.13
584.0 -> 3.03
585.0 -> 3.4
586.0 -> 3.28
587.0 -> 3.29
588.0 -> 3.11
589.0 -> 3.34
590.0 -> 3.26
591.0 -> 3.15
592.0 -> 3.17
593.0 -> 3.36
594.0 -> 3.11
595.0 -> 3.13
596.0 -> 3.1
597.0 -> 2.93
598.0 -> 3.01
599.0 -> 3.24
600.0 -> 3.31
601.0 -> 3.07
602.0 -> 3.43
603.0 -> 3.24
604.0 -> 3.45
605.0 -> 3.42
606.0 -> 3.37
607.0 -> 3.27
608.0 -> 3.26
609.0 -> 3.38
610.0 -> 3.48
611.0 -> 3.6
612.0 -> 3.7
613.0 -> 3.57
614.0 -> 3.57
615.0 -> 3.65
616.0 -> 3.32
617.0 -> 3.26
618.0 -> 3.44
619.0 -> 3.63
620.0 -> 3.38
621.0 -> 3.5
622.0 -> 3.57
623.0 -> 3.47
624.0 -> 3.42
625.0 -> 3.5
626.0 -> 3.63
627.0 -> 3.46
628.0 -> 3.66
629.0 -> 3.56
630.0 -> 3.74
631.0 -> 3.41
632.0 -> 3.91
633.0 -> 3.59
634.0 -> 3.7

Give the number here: 0.13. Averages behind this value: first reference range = 4.35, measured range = 3.6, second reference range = 3.4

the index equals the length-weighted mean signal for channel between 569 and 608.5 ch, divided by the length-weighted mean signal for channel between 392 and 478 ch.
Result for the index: 0.79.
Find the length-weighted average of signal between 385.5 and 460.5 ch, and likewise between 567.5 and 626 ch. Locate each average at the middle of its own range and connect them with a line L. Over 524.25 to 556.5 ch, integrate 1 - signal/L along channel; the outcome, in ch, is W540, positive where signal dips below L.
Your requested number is 2.8 ch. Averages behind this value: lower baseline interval 4.05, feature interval 3.23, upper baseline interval 3.29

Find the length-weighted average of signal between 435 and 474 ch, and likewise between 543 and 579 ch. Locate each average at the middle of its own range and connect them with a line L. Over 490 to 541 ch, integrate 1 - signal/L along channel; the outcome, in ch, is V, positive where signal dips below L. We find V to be 3.9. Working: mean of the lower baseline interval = 4.08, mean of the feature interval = 3.31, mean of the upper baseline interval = 3.22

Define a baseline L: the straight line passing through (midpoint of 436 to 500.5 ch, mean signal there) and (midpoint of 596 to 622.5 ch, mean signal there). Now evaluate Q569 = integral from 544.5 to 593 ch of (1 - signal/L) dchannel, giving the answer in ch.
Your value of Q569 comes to 4.12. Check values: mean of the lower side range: 3.87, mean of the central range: 3.22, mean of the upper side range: 3.38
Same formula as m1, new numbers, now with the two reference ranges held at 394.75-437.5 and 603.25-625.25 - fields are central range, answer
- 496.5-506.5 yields 0.126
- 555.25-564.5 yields 0.091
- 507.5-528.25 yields 0.178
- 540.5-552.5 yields 0.180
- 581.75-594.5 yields 0.108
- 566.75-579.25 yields 0.134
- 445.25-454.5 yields 0.003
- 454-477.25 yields 0.009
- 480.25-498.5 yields 0.079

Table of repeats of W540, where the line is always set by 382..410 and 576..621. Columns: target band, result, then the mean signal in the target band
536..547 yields 0.8 ch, 3.15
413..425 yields -1.2 ch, 3.99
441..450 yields -1.3 ch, 4.1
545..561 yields 0.7 ch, 3.24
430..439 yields -2.7 ch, 4.71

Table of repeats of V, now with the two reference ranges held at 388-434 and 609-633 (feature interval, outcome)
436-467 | -1.9 ch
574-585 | 1.5 ch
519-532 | 1.7 ch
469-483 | 0.6 ch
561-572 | 1.2 ch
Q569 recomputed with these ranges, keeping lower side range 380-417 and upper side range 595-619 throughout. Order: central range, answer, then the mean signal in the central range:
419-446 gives -4.8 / 4.34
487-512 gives 1.0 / 3.42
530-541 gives 0.6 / 3.3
